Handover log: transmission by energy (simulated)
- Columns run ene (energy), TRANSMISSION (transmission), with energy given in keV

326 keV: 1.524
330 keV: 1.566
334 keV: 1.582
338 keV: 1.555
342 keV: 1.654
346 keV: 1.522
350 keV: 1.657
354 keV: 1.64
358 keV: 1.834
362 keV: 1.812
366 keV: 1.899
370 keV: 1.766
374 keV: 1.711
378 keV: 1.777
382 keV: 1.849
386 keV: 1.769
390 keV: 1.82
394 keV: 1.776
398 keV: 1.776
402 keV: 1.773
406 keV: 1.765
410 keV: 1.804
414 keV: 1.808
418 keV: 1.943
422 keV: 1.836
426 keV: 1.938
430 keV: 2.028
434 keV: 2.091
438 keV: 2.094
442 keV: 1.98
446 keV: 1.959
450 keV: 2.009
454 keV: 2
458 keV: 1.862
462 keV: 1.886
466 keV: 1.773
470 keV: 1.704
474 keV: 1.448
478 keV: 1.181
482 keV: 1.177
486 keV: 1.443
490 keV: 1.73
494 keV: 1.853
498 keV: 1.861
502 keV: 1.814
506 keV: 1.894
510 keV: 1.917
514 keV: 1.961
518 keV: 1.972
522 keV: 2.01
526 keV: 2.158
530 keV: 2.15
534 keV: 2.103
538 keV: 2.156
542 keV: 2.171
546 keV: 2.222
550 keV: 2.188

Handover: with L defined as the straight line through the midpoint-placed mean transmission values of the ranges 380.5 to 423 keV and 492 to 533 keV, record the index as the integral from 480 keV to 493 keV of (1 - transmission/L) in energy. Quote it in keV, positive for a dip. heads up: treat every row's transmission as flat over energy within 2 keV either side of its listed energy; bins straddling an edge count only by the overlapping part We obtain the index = 3.0 keV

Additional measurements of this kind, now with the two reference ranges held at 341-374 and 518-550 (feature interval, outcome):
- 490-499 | 0.93 keV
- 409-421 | 0.02 keV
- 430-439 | -0.83 keV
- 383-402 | 0.19 keV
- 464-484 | 5.37 keV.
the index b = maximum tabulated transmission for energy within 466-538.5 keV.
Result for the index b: 2.158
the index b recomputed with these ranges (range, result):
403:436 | 2.091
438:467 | 2.094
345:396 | 1.899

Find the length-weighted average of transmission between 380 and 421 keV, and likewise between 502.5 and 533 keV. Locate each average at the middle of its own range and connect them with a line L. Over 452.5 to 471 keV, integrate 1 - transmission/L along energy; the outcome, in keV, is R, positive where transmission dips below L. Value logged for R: 0.59 keV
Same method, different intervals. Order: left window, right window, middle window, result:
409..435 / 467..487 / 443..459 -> -3.07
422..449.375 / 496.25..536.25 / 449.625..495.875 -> 7.76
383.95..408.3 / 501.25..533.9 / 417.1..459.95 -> -2.80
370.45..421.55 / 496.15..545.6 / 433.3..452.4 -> -1.43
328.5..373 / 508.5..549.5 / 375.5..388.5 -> -0.31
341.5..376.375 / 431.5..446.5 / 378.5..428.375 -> 2.02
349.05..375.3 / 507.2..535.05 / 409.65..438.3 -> -1.10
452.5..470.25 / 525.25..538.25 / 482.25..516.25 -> 3.93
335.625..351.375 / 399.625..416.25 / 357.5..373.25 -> -1.50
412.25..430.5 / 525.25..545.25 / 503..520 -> 1.38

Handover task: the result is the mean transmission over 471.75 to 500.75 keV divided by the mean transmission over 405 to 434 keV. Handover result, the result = 0.81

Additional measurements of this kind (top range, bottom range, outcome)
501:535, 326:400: 1.17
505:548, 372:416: 1.16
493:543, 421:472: 1.03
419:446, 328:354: 1.25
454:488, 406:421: 0.86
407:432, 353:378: 1.06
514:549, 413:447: 1.07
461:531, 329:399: 1.03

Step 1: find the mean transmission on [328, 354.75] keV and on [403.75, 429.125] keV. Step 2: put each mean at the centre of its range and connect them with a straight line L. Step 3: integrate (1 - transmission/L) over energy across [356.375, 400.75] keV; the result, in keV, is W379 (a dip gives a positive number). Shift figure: -1.9 keV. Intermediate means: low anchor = 1.59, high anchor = 1.86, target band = 1.8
